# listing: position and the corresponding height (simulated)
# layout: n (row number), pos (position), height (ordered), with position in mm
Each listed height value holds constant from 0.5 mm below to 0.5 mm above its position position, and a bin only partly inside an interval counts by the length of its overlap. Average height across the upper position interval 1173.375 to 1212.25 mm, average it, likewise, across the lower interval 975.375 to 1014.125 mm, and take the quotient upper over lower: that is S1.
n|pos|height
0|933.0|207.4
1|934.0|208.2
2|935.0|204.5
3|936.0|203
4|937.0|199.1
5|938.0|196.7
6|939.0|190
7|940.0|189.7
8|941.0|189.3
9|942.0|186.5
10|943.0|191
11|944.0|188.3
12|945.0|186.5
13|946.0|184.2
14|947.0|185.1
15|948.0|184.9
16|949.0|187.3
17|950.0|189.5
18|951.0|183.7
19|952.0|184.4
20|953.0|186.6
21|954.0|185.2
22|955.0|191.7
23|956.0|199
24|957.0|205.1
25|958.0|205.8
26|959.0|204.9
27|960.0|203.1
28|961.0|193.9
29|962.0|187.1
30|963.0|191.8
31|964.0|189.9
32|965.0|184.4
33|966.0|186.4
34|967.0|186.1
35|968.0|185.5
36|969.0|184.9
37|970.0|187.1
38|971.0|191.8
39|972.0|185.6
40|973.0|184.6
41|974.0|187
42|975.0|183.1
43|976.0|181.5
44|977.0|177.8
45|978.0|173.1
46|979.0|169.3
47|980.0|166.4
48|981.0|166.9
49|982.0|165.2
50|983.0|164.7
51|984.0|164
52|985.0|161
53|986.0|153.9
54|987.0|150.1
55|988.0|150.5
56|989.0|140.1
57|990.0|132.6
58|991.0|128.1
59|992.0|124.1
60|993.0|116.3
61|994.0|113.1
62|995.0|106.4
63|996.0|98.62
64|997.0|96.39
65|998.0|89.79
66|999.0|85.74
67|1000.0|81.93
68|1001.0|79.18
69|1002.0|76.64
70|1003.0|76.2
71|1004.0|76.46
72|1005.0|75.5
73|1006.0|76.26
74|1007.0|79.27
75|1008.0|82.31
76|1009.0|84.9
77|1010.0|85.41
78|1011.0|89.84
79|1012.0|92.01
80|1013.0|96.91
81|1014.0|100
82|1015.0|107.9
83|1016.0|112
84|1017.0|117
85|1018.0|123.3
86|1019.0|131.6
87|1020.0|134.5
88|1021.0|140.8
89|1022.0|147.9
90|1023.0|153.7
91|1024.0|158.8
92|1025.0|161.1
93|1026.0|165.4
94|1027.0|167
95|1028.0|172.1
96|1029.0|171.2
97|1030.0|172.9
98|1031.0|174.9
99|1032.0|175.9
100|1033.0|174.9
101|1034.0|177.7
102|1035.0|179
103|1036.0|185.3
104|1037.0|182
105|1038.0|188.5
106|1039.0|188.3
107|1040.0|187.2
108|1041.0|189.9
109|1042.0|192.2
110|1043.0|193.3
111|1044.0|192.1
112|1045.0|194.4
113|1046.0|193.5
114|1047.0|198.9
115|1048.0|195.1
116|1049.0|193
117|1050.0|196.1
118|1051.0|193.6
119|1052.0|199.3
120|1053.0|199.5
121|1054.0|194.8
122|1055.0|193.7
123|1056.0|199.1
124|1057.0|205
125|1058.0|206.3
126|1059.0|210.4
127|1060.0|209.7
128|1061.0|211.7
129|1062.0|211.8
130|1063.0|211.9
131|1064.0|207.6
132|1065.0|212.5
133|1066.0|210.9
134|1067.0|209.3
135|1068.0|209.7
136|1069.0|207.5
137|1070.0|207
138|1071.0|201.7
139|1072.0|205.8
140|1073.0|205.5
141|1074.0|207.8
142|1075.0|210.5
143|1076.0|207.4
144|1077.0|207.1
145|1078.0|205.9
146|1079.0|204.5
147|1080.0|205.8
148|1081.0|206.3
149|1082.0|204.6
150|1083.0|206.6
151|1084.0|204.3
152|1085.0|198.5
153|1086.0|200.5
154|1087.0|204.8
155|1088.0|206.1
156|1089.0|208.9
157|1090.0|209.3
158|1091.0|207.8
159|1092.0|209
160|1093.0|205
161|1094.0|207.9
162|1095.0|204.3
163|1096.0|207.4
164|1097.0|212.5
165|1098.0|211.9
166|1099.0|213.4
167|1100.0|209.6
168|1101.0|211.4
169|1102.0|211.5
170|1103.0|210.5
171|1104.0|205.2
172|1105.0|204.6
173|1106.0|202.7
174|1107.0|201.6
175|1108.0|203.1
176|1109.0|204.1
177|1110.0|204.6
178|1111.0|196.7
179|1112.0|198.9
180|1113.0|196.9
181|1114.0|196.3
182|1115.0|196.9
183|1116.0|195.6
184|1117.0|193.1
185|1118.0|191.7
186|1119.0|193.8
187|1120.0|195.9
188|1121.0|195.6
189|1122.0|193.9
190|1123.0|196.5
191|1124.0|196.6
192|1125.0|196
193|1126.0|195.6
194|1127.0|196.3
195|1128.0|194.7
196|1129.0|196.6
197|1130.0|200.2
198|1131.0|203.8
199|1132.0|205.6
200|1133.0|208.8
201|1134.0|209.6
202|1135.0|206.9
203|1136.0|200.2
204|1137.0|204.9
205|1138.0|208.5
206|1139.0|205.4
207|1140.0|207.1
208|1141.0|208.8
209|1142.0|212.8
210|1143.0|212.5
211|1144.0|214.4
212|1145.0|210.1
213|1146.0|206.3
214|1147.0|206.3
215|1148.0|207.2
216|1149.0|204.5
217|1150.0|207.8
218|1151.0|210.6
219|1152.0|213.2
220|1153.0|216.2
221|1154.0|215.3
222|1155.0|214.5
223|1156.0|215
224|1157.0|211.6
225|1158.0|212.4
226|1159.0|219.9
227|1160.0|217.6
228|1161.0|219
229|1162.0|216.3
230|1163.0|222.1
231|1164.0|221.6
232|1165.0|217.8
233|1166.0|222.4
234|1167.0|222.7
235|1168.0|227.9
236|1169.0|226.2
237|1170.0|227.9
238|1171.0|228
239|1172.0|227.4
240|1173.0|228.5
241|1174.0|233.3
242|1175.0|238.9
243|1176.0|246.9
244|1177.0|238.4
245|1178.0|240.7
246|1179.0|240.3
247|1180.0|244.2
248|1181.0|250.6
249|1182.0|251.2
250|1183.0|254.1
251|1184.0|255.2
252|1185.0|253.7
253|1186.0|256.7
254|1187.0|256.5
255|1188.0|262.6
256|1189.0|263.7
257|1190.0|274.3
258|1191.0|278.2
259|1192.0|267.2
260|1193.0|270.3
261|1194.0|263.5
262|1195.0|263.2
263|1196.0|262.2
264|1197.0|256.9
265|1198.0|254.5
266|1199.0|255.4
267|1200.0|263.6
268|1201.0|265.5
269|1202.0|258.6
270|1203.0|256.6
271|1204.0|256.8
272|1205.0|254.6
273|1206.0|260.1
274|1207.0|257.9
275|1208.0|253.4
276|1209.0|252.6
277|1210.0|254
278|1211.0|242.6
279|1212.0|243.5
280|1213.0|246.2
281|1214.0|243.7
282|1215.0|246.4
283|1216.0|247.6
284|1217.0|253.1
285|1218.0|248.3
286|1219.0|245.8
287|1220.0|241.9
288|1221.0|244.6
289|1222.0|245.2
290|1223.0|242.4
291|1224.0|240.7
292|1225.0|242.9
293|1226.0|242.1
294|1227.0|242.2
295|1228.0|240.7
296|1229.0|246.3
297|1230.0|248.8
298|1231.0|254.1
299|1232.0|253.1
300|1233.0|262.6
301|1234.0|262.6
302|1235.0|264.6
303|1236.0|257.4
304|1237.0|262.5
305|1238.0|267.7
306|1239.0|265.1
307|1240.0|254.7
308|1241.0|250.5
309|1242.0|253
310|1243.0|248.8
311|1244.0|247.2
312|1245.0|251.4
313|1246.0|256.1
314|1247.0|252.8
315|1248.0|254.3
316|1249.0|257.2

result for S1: 2.14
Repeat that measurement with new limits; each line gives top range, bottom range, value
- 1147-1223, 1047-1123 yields 1.18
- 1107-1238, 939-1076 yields 1.38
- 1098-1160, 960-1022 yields 1.50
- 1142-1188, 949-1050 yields 1.46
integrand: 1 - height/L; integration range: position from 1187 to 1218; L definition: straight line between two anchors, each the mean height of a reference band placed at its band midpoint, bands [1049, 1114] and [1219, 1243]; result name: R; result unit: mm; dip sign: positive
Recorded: -1.9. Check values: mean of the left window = 205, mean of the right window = 251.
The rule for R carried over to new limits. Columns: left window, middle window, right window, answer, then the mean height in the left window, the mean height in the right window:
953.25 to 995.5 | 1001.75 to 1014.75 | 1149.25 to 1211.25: 7.0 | 172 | 241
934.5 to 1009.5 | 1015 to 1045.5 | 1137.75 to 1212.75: 2.7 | 160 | 236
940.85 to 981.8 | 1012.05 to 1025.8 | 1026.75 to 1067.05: 4.5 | 187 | 193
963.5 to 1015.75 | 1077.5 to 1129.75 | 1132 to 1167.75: -3.7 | 134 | 212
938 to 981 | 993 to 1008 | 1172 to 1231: 8.4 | 187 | 251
